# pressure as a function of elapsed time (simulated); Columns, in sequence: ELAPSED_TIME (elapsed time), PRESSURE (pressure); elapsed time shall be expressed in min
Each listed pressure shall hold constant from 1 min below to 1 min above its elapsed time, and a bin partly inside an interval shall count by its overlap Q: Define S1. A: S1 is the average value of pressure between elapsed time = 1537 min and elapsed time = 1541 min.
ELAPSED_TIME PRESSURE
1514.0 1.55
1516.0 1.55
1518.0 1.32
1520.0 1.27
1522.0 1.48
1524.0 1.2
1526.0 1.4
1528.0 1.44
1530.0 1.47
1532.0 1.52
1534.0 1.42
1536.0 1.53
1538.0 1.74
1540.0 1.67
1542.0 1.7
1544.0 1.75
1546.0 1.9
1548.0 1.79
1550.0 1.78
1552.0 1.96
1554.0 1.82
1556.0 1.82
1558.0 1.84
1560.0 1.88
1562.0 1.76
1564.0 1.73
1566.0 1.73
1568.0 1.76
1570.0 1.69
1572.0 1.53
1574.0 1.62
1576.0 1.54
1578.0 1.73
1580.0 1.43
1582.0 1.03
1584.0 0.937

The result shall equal 1.71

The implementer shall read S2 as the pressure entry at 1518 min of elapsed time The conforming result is 1.32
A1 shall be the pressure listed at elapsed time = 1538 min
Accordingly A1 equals 1.74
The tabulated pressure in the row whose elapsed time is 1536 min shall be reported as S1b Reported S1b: 1.53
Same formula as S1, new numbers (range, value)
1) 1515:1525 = 1.36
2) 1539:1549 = 1.76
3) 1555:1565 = 1.81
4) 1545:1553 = 1.86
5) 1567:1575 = 1.65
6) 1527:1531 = 1.46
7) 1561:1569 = 1.75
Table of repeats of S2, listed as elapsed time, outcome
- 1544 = 1.75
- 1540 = 1.67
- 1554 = 1.82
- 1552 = 1.96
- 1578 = 1.73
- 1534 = 1.42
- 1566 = 1.73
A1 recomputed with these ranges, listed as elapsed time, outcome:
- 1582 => 1.03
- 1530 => 1.47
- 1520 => 1.27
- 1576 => 1.54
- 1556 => 1.82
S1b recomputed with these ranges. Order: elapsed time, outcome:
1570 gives 1.69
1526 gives 1.4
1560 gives 1.88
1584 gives 0.937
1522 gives 1.48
